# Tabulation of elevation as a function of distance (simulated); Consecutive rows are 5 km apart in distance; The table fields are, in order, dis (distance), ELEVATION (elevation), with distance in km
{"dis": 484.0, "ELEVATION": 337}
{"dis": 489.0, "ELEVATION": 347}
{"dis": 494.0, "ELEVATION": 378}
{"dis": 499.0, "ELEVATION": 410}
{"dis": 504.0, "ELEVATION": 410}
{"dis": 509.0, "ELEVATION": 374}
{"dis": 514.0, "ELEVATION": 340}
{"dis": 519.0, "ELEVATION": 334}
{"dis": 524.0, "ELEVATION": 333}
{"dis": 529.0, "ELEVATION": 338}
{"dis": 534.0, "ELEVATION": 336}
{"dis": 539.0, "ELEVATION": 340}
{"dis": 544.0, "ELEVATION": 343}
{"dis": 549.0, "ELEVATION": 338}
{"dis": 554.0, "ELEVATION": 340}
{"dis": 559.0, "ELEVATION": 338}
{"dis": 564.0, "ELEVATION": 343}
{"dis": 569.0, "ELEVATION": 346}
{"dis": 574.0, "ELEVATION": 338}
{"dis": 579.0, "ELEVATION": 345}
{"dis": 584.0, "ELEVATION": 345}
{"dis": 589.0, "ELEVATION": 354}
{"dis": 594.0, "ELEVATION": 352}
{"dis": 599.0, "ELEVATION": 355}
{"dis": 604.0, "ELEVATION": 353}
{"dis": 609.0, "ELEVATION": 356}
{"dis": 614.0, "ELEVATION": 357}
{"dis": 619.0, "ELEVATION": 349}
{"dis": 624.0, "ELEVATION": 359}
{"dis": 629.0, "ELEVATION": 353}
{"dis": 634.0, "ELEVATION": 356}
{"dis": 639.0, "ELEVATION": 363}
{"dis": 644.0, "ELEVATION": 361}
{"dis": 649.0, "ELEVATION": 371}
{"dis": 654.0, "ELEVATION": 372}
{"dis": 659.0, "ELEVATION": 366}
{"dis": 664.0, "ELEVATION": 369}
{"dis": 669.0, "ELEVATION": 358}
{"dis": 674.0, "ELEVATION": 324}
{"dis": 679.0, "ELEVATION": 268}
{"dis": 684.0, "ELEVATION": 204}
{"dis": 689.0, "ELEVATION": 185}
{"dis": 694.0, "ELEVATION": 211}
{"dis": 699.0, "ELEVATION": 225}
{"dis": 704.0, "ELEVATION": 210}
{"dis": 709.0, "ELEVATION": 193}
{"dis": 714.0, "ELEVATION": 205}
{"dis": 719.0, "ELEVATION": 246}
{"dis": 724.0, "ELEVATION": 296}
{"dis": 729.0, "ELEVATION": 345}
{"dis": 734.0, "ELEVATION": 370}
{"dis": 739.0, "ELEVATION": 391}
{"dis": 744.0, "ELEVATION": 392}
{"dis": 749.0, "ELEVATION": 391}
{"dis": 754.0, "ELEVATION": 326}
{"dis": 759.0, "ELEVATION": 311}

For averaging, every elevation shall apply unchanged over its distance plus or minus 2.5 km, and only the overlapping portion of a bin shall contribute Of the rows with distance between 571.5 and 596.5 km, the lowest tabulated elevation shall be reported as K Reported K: 338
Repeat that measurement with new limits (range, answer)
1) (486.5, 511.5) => 347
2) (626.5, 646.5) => 353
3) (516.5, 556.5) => 333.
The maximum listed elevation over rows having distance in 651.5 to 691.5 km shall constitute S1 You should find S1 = 372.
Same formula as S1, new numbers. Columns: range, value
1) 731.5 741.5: 391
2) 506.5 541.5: 374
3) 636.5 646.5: 363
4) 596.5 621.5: 357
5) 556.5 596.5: 354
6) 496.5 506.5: 410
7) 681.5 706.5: 225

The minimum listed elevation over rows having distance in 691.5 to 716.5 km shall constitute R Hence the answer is 193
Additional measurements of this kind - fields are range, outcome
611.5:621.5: 349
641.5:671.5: 358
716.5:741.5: 246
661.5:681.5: 268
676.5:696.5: 185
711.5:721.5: 205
